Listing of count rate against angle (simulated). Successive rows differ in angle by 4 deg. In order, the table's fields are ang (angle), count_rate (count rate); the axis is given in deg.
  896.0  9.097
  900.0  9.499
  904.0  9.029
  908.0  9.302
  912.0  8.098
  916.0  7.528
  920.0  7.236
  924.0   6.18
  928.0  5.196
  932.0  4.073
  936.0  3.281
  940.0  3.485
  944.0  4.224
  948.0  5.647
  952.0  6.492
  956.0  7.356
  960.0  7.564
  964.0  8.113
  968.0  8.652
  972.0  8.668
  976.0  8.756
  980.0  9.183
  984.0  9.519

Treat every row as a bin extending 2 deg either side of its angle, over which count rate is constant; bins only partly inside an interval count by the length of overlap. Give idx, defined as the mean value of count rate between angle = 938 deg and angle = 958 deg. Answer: 5.44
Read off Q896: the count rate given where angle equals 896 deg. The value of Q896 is 9.097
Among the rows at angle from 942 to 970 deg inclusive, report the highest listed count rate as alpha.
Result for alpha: 8.652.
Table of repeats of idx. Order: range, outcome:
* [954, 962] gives 7.46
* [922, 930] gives 5.69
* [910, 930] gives 6.85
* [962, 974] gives 8.48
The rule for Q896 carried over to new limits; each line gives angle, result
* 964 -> 8.113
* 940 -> 3.485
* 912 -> 8.098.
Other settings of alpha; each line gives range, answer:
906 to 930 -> 9.302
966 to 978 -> 8.756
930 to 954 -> 6.492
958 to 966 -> 8.113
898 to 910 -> 9.499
